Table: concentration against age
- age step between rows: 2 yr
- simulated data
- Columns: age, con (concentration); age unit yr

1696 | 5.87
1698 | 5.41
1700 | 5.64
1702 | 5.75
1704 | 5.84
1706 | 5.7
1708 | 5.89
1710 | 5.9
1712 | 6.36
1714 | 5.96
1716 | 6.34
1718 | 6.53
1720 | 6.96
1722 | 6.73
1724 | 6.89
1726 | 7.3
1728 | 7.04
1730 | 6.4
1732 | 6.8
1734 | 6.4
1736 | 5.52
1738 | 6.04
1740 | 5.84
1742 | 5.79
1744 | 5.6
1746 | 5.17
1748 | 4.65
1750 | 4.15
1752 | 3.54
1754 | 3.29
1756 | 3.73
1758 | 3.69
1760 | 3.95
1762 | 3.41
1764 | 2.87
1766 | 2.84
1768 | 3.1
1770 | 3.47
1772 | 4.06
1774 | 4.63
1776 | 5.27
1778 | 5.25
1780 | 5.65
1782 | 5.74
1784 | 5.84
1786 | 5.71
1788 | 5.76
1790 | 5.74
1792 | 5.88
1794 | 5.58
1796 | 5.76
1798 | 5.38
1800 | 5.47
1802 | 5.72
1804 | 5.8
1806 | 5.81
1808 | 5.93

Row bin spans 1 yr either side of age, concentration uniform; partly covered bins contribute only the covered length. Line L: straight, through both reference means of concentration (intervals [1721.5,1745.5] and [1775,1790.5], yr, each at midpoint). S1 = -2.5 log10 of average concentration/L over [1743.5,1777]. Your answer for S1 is 0.45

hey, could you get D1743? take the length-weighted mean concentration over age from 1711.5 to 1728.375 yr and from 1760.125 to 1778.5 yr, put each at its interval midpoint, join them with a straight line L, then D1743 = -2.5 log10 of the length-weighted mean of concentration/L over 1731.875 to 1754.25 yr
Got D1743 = 0.03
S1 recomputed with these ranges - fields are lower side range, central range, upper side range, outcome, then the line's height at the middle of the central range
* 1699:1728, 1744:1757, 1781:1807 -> 0.39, 6.03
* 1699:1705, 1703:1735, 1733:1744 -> -0.11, 5.81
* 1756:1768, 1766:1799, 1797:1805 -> -0.12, 4.53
